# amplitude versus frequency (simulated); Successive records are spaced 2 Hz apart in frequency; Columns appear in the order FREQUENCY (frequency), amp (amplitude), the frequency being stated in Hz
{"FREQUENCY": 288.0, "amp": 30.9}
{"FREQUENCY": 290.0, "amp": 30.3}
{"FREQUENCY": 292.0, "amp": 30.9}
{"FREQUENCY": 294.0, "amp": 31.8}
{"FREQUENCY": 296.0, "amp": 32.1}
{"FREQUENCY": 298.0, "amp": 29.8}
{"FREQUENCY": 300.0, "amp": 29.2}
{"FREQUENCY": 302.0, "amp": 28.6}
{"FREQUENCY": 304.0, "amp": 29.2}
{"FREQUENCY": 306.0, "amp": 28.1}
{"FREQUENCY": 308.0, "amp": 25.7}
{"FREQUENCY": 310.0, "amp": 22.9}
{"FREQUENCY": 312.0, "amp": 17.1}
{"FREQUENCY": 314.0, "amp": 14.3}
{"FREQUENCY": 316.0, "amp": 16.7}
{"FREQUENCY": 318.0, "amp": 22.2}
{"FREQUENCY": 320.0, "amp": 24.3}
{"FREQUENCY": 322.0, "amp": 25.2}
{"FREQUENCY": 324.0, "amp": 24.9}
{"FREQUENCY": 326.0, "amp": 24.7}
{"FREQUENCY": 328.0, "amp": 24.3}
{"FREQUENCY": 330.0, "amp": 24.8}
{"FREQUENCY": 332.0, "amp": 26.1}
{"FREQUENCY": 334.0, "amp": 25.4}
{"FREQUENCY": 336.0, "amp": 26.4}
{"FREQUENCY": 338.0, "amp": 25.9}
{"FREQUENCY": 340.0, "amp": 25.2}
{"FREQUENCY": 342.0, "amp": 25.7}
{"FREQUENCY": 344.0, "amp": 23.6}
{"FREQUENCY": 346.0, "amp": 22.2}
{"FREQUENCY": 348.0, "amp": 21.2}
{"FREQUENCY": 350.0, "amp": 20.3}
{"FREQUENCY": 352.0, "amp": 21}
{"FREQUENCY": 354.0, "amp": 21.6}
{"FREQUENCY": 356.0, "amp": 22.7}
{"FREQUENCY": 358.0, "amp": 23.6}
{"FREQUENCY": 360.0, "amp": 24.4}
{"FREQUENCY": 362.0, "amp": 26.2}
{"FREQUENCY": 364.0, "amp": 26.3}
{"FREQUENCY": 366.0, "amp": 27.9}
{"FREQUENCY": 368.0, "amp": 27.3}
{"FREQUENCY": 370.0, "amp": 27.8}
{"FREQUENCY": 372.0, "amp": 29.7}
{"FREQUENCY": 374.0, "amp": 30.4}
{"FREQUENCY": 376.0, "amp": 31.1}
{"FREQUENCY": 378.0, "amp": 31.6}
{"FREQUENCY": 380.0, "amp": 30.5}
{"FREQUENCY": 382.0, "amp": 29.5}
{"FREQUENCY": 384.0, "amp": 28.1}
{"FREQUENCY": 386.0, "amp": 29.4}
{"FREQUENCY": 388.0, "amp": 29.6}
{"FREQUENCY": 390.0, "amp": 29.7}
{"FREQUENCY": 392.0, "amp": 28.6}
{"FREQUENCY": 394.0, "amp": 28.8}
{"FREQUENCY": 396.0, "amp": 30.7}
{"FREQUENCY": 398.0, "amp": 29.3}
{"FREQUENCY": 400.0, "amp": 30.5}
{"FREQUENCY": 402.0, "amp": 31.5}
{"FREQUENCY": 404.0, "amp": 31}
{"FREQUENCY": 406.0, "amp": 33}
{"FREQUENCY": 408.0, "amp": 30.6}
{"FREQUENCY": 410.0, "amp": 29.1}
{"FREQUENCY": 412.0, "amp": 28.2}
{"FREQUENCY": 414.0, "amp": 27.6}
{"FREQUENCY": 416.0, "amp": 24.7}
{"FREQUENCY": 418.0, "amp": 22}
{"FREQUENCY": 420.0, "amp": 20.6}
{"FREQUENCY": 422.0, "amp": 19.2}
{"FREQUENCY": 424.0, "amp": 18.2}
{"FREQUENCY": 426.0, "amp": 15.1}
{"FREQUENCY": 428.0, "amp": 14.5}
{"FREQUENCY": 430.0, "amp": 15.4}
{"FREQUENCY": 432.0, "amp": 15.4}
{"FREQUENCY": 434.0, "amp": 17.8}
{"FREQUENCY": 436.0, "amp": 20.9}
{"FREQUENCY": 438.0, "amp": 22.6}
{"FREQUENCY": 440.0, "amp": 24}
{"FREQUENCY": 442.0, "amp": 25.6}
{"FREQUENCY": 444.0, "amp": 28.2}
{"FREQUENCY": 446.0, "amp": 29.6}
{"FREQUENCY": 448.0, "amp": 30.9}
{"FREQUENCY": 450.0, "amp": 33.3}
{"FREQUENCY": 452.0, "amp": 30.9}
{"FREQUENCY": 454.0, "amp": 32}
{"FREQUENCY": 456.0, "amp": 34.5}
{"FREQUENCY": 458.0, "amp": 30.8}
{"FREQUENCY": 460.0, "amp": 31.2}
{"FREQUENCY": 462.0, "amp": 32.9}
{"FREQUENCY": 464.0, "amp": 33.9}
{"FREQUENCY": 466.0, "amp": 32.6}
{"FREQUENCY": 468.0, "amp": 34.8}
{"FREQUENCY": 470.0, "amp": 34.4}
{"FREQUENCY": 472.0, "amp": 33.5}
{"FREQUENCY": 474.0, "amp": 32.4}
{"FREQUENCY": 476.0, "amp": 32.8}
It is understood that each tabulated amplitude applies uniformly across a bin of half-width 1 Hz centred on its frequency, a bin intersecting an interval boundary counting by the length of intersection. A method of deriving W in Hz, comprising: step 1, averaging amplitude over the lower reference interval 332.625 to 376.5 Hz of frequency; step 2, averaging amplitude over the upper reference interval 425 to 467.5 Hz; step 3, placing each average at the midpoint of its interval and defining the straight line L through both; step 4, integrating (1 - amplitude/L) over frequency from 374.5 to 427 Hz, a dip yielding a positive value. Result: -3.8 Hz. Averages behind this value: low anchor 25.2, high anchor 26.4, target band 27.6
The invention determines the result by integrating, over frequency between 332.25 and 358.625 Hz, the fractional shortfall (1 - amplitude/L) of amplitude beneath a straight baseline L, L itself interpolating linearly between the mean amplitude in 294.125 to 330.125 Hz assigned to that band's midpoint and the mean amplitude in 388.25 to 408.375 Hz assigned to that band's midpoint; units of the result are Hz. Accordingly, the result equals 3.3 Hz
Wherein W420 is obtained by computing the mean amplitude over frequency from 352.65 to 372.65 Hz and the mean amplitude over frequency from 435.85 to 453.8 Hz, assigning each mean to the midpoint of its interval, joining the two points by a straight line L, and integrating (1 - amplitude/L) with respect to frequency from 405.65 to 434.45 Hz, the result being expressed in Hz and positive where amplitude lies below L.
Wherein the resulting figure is 5.5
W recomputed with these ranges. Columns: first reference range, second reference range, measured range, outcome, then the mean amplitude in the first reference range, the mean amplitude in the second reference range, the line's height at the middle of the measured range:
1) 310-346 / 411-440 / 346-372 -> -2.3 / 23.3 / 20.3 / 22.3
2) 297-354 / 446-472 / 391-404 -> -0.6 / 24.1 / 32.6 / 28.7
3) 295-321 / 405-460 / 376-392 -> -3.1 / 24.6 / 25.1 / 24.9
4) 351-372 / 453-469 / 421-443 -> 8.4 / 25.1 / 32.8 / 30.6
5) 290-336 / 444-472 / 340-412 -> 2.5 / 25.5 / 32.3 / 28.5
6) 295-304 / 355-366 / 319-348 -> 2.5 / 29.8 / 24.9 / 27.1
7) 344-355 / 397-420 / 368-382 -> -3.1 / 21.5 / 28.5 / 24.5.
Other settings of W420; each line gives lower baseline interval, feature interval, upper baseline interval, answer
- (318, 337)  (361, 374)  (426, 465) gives -1.20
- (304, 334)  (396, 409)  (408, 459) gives -3.63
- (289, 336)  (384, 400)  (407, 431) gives -4.48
